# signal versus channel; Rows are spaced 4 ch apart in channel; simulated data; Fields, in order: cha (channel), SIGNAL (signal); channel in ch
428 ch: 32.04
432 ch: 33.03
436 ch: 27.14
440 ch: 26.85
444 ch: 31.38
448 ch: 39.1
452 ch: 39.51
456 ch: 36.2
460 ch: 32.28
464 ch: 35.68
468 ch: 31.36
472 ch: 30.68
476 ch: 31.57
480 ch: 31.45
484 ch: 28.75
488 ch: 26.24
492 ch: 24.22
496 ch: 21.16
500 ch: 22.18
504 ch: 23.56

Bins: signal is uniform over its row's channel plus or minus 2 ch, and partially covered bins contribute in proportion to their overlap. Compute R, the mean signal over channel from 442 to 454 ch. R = 36.7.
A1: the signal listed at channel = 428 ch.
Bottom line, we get 32.04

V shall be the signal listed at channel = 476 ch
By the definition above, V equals 31.57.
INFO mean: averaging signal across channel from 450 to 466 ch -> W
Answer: 35.9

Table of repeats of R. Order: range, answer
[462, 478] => 32.3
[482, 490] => 27.5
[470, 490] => 29.7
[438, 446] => 29.1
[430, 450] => 31.5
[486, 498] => 23.9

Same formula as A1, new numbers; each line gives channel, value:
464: 35.68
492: 24.22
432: 33.03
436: 27.14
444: 31.38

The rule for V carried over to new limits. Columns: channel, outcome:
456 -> 36.2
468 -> 31.36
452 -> 39.51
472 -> 30.68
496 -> 21.16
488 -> 26.24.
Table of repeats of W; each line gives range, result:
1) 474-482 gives 31.5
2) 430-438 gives 30.1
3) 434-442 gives 27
